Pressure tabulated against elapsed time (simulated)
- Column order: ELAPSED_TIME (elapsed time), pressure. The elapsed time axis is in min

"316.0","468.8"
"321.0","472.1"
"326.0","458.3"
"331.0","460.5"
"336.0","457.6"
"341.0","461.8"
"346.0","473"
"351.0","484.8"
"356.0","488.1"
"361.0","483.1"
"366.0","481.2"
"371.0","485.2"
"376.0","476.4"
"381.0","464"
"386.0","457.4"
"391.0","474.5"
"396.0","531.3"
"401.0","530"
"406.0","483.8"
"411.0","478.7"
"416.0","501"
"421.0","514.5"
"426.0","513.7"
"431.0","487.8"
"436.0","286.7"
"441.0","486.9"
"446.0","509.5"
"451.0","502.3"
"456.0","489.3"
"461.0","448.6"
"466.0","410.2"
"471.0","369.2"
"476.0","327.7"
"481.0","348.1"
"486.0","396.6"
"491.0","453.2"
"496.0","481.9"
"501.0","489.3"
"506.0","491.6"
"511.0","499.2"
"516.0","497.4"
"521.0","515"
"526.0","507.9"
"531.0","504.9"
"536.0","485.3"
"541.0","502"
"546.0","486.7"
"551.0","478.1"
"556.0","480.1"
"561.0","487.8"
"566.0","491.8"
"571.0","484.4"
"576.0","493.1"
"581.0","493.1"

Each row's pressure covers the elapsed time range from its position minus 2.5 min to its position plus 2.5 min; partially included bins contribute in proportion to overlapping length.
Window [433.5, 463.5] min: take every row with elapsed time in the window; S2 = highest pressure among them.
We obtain 509.5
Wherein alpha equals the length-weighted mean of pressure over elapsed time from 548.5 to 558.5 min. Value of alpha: 479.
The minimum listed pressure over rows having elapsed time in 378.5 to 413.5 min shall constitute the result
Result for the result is 457.4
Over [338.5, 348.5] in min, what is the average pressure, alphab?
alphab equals 467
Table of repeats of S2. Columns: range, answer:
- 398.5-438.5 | 530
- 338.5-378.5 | 488.1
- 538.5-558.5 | 502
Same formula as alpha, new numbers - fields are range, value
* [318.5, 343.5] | 462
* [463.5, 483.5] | 364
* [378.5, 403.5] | 491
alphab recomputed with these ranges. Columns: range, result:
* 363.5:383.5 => 477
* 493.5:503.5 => 486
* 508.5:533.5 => 505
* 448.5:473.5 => 444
